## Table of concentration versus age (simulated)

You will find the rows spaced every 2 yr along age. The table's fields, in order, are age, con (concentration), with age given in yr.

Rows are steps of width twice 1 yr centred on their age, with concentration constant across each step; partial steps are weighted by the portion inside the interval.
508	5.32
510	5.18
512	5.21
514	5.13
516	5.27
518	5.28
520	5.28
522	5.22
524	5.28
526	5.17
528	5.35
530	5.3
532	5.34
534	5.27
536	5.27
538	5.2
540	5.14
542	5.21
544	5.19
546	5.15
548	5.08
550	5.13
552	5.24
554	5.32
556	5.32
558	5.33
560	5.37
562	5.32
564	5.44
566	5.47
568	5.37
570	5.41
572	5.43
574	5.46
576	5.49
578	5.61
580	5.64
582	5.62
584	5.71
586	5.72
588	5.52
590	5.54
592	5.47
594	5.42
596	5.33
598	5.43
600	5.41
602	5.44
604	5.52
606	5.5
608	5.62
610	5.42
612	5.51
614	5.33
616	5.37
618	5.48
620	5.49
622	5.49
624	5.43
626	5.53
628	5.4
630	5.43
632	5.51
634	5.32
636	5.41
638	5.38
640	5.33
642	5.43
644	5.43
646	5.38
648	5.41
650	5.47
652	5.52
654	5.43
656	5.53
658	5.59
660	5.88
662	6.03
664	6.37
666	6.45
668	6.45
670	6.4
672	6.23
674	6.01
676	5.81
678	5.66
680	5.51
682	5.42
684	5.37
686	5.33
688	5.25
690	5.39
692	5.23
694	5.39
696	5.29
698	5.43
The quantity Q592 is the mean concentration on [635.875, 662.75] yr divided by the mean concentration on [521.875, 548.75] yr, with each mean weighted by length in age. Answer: 1.05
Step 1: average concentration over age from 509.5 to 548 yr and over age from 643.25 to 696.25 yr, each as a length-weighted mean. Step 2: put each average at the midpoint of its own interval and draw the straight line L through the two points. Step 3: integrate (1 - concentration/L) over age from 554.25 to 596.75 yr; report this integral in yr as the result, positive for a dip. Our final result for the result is -0.7 yr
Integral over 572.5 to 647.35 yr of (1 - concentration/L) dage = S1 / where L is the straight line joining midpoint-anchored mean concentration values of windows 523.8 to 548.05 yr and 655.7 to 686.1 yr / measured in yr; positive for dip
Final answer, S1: 1.6 yr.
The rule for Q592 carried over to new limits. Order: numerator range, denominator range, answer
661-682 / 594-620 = 1.11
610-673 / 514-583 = 1.06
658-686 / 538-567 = 1.13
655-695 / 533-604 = 1.07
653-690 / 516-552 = 1.11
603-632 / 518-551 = 1.05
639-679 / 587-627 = 1.06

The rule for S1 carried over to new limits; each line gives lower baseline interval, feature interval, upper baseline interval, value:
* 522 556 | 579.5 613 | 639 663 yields -0.82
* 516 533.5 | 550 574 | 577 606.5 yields 0.25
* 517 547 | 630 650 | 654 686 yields 1.17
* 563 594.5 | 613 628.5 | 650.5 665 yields 0.56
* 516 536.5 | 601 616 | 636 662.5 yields -0.10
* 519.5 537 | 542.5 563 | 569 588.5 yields 0.65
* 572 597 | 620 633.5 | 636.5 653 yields -0.02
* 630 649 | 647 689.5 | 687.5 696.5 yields -3.25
